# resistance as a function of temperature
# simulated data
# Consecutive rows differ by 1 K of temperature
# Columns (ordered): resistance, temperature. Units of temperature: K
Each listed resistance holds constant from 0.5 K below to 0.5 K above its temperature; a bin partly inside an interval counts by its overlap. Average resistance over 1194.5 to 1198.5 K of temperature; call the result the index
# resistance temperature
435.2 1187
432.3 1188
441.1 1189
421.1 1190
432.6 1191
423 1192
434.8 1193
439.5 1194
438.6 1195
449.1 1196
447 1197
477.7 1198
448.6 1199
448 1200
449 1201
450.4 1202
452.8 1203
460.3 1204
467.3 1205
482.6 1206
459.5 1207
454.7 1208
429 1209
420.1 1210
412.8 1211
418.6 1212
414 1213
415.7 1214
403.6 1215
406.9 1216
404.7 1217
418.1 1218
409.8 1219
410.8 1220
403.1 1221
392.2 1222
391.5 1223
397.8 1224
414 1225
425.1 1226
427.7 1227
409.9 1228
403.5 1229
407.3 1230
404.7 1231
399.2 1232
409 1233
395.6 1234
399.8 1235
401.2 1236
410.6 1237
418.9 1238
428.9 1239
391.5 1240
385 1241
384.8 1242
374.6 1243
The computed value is 453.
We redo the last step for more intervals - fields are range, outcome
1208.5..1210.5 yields 425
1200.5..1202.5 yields 450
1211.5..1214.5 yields 416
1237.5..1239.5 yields 424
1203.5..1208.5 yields 465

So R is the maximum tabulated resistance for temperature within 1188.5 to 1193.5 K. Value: 441.1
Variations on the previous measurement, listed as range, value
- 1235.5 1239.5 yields 428.9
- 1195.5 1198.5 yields 477.7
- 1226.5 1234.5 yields 427.7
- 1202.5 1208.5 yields 482.6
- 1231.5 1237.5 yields 410.6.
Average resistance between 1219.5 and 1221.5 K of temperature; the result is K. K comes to 407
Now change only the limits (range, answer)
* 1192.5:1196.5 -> 440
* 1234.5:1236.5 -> 400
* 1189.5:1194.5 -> 430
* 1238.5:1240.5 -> 410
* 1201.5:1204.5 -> 454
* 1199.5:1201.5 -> 448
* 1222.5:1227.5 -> 411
